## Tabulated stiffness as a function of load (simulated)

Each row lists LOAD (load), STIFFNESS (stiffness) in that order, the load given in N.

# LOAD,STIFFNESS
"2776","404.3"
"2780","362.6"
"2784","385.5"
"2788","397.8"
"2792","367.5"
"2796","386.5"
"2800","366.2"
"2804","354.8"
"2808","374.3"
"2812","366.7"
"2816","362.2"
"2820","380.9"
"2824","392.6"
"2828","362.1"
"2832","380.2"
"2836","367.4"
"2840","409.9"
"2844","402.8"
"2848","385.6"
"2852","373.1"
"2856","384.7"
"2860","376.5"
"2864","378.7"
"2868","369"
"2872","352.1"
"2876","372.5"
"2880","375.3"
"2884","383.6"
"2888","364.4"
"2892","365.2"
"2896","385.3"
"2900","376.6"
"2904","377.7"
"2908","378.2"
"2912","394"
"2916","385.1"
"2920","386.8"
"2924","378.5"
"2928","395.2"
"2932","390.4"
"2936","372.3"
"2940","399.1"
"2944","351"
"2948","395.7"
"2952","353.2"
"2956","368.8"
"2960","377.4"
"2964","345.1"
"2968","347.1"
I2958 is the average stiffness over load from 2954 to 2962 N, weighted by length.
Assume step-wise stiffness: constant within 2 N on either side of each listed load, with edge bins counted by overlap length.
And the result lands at 373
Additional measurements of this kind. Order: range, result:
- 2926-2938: 386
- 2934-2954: 374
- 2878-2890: 374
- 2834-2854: 388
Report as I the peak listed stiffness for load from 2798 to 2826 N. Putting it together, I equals 392.6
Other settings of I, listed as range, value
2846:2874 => 385.6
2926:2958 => 399.1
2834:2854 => 409.9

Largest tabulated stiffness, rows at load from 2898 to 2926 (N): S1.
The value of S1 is 394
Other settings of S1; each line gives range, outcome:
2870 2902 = 385.3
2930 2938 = 390.4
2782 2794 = 397.8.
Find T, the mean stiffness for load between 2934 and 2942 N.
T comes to 386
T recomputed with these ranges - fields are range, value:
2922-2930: 387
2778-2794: 378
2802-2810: 365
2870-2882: 367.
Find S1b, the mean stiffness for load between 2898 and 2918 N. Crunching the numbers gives 382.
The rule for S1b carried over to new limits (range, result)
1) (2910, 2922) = 389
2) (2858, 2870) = 375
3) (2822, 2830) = 377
